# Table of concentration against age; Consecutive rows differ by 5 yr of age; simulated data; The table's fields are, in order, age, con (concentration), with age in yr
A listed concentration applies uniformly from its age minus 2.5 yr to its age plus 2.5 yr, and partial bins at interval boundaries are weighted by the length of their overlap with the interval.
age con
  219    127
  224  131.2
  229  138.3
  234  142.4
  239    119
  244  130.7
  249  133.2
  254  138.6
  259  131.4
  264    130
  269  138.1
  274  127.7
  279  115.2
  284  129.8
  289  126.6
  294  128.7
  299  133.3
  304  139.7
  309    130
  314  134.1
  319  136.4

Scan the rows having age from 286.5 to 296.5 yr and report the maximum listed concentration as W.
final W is 128.7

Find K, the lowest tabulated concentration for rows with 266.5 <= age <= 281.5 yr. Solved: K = 115.2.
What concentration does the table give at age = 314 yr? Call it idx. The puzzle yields 134.1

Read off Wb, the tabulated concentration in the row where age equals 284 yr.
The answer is 129.8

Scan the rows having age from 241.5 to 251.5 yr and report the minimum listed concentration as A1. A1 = 130.7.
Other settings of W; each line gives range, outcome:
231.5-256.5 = 142.4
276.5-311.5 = 139.7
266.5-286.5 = 138.1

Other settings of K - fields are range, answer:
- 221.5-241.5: 119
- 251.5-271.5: 130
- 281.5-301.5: 126.6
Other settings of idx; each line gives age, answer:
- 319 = 136.4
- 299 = 133.3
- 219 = 127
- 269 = 138.1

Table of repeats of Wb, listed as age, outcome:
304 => 139.7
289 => 126.6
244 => 130.7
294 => 128.7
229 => 138.3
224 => 131.2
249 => 133.2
